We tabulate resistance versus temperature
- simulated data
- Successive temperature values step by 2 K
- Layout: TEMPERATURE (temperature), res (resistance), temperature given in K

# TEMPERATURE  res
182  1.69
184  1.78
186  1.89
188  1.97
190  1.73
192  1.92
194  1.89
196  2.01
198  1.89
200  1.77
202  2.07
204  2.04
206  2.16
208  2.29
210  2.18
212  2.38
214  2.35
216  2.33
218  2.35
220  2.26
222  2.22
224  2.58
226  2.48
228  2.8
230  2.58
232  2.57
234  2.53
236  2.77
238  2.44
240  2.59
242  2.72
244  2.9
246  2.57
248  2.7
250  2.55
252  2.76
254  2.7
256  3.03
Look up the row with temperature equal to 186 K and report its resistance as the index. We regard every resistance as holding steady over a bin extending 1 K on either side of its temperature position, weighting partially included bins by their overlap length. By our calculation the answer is 1.89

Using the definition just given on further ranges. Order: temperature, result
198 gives 1.89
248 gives 2.7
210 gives 2.18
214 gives 2.35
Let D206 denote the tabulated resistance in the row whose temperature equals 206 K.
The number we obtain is 2.16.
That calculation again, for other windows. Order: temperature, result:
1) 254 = 2.7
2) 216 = 2.33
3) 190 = 1.73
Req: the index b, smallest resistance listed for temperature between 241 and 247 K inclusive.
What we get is 2.57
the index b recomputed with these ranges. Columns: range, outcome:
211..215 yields 2.35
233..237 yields 2.53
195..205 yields 1.77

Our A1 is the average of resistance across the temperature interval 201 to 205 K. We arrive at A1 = 2.05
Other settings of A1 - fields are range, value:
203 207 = 2.1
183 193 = 1.86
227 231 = 2.69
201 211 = 2.15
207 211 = 2.24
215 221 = 2.31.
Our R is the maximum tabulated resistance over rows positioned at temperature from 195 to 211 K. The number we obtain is 2.29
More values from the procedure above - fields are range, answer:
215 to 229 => 2.8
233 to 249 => 2.9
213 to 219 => 2.35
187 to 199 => 2.01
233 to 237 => 2.77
